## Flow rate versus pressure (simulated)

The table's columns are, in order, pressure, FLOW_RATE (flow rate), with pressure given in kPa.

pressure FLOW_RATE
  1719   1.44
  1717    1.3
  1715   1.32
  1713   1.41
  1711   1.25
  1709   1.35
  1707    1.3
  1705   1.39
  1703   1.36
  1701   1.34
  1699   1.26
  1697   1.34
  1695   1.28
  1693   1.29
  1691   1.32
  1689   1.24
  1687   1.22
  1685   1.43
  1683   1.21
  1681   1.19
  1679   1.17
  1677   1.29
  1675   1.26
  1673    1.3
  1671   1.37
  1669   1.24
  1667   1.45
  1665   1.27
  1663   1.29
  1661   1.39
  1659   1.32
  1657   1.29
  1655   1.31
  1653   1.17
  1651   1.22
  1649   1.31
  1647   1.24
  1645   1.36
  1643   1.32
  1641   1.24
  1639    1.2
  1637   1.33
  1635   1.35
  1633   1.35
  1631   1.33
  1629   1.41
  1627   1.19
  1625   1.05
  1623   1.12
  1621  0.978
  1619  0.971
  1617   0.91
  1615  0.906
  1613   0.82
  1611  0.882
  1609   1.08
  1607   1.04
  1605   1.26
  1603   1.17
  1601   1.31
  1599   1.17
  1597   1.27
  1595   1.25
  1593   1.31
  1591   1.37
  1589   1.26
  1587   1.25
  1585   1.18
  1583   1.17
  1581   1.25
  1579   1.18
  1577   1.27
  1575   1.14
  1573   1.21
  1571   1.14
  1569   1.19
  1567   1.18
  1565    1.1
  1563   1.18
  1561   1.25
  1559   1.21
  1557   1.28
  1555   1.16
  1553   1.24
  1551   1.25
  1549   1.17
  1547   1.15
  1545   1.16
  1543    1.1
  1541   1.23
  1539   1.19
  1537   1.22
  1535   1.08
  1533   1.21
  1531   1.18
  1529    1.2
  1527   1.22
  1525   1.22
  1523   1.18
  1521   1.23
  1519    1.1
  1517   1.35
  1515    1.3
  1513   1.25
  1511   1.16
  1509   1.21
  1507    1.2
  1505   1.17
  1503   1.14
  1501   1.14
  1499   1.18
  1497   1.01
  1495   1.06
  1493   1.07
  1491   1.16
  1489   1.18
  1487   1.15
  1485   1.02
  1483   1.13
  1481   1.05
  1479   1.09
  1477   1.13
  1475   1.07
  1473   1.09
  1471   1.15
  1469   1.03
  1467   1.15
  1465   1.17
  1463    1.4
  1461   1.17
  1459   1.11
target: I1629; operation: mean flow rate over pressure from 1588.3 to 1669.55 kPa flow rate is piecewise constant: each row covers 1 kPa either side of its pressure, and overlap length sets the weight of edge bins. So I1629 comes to 1.21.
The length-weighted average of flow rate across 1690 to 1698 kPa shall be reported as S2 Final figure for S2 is 1.31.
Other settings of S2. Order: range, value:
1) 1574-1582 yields 1.21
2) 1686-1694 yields 1.27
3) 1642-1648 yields 1.31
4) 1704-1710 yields 1.35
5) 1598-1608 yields 1.19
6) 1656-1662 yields 1.33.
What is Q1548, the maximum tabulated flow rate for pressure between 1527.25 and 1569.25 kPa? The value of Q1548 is 1.28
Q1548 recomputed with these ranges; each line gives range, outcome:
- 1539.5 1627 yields 1.37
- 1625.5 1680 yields 1.45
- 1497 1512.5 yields 1.21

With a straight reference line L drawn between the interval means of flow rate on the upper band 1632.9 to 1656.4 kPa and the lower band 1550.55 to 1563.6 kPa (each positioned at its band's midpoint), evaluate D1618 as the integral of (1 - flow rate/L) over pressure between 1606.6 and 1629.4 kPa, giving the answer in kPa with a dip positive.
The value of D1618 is 4.4 kPa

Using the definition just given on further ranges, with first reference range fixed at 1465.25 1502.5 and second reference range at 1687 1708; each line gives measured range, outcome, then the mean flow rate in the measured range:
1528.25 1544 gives -0.29 kPa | 1.18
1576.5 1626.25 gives 3.24 kPa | 1.14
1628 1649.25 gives -1.04 kPa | 1.31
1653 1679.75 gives -0.46 kPa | 1.3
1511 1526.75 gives -1.24 kPa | 1.23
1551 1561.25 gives -0.48 kPa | 1.23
